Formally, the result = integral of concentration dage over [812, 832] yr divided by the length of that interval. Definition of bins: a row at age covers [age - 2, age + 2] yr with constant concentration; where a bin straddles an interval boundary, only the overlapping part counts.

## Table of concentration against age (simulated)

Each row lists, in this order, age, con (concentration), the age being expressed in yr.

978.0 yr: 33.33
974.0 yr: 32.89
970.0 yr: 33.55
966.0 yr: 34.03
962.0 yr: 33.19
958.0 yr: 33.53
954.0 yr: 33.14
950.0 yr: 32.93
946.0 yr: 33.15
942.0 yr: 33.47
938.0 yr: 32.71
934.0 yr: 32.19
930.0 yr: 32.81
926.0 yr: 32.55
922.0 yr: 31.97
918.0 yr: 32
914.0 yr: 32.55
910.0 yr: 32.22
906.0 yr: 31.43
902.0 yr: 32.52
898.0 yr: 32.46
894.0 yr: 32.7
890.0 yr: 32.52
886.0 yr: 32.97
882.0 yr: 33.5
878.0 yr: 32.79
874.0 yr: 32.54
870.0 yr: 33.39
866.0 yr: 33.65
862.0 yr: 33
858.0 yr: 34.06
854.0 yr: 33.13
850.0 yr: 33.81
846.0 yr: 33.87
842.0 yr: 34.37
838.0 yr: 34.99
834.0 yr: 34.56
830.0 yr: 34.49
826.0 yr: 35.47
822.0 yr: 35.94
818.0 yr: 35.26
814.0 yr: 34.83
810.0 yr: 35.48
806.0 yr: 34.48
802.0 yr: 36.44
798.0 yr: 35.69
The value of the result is 35.2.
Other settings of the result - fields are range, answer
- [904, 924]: 32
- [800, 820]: 35.3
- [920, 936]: 32.4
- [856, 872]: 33.5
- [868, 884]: 33.1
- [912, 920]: 32.3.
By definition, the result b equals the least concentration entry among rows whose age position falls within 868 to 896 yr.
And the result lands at 32.52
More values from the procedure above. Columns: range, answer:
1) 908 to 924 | 31.97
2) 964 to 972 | 33.55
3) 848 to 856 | 33.13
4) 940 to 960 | 32.93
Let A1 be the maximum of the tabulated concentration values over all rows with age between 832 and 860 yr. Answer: 34.99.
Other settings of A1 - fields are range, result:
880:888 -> 33.5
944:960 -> 33.53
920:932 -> 32.81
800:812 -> 36.44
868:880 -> 33.39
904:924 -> 32.55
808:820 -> 35.48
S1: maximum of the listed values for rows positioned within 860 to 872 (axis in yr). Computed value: 33.65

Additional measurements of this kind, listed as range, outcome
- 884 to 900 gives 32.97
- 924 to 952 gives 33.47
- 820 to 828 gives 35.94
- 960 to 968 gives 34.03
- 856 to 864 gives 34.06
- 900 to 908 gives 32.52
